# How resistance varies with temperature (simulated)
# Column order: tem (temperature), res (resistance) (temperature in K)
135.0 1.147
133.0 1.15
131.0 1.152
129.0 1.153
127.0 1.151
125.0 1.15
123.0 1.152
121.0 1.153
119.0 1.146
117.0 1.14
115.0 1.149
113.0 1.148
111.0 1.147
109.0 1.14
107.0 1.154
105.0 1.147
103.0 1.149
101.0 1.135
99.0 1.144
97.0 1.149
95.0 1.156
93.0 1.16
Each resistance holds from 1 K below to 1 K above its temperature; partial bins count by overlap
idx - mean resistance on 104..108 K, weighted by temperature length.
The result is 1.15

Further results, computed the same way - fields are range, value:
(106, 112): 1.15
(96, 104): 1.14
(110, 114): 1.15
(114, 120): 1.14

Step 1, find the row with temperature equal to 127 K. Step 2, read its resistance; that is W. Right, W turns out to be 1.151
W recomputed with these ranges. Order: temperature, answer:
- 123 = 1.152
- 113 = 1.148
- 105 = 1.147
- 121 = 1.153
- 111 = 1.147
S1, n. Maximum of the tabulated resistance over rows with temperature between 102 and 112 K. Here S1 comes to 1.154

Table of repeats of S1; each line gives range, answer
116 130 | 1.153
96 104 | 1.149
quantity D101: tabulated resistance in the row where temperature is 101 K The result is 1.135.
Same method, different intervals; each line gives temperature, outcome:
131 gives 1.152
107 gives 1.154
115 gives 1.149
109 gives 1.14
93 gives 1.16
